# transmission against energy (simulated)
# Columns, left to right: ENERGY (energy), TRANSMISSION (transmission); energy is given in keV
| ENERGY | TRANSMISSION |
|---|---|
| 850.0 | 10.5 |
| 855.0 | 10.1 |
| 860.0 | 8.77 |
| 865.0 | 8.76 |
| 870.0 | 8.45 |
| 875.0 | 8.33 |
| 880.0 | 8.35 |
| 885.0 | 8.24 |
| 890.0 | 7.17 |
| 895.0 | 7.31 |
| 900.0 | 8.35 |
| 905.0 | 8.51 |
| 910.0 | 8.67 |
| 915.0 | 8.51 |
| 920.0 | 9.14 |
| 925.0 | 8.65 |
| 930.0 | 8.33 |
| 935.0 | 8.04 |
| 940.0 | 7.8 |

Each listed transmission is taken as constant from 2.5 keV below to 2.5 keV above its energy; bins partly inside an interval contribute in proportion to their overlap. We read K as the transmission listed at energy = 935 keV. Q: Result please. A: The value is 8.04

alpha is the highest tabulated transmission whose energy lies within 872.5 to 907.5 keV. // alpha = 8.51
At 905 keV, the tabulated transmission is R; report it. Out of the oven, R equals 8.51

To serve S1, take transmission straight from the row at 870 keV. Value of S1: 8.45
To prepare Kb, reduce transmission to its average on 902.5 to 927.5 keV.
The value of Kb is 8.7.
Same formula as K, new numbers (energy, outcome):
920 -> 9.14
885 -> 8.24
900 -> 8.35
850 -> 10.5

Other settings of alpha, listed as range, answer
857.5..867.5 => 8.77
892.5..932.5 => 9.14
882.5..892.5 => 8.24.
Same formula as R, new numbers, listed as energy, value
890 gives 7.17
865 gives 8.76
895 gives 7.31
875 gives 8.33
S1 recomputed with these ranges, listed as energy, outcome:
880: 8.35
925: 8.65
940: 7.8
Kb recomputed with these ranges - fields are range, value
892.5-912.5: 8.21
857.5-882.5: 8.53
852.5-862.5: 9.43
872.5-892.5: 8.02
